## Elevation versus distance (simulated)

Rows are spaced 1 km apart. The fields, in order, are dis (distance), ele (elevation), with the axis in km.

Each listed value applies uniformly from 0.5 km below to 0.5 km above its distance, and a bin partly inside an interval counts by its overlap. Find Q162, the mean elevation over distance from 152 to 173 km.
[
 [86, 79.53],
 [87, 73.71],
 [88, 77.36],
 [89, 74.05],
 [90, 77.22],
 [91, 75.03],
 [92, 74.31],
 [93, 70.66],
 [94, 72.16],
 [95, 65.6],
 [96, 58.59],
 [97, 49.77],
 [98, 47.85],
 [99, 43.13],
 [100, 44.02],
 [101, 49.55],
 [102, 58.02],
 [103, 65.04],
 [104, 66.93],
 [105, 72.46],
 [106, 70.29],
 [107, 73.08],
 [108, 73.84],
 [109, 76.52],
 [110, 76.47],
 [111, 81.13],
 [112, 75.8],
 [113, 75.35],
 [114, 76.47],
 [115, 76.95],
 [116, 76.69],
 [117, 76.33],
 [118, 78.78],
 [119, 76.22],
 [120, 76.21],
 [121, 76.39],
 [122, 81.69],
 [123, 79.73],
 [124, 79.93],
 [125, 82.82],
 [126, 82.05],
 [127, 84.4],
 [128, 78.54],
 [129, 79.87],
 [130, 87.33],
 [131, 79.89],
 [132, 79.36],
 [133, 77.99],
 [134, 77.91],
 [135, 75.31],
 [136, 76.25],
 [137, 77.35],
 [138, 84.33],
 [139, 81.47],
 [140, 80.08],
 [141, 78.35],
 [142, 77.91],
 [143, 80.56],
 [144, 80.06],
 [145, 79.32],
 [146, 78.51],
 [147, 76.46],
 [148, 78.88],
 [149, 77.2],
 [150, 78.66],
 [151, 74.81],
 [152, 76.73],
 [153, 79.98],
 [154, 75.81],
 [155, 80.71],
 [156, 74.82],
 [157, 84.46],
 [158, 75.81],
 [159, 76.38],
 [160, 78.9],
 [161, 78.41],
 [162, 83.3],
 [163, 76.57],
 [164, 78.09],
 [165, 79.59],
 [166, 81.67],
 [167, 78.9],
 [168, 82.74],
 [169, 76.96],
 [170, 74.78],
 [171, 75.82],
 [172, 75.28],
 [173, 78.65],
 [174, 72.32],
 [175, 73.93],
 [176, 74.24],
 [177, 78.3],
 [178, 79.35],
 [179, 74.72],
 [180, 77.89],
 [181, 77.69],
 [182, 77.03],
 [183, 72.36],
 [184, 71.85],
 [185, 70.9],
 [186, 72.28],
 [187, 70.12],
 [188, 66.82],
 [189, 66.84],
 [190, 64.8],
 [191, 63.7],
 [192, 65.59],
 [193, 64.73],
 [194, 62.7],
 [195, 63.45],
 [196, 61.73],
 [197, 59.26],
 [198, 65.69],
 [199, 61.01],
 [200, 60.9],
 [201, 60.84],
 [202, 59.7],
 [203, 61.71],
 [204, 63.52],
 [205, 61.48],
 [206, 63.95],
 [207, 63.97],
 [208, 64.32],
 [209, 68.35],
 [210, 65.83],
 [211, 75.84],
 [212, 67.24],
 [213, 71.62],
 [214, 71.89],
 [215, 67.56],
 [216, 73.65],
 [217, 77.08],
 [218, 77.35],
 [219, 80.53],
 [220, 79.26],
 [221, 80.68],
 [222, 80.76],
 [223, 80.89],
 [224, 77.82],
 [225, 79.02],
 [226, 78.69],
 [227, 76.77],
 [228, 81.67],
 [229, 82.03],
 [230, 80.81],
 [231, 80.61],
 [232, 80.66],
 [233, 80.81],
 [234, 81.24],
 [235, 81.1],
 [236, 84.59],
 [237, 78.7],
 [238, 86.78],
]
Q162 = 78.4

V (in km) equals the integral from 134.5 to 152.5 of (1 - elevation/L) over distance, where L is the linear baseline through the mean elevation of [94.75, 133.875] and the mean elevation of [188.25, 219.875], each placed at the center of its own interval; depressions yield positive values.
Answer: -2.1 km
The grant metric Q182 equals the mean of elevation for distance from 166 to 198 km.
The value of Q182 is 71.9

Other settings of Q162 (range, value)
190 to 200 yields 63.1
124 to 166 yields 79.2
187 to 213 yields 64.4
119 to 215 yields 74.2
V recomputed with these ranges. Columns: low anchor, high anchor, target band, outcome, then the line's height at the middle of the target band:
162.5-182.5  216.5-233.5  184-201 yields 2.84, 78.2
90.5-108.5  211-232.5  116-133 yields -3.62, 65.8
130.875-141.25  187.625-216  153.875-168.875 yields -1.14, 73.5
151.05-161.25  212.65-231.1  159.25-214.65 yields 5.11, 77.9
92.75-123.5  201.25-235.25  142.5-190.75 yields -3.22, 71.6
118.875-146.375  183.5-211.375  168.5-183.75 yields -1.32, 69.8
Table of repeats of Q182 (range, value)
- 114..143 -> 79.3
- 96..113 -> 64.2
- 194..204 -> 61.7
